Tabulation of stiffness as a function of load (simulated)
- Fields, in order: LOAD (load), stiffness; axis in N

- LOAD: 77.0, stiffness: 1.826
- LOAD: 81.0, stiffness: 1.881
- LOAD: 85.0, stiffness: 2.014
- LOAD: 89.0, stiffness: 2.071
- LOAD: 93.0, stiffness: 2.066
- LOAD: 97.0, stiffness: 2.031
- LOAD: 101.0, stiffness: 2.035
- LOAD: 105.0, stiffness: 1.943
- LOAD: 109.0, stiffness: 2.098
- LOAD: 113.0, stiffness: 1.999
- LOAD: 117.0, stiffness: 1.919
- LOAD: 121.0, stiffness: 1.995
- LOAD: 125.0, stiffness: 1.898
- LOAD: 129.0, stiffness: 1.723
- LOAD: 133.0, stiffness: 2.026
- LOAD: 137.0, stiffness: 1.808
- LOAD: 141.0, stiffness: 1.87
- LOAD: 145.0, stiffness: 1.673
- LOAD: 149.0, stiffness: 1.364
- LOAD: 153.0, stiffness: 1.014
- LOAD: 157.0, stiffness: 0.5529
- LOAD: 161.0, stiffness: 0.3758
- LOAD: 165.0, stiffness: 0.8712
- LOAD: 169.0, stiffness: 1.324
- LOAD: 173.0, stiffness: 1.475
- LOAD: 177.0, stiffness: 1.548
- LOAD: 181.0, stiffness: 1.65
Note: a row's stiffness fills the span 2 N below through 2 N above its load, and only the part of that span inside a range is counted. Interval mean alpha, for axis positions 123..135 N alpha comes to 1.88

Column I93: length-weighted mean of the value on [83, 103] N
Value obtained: 2.04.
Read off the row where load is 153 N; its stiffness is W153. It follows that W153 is 1.014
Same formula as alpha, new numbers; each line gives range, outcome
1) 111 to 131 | 1.91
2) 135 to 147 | 1.78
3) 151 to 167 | 0.703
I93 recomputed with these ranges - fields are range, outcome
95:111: 2.03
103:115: 2.01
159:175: 1.01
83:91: 2.04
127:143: 1.86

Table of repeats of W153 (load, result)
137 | 1.808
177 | 1.548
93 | 2.066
